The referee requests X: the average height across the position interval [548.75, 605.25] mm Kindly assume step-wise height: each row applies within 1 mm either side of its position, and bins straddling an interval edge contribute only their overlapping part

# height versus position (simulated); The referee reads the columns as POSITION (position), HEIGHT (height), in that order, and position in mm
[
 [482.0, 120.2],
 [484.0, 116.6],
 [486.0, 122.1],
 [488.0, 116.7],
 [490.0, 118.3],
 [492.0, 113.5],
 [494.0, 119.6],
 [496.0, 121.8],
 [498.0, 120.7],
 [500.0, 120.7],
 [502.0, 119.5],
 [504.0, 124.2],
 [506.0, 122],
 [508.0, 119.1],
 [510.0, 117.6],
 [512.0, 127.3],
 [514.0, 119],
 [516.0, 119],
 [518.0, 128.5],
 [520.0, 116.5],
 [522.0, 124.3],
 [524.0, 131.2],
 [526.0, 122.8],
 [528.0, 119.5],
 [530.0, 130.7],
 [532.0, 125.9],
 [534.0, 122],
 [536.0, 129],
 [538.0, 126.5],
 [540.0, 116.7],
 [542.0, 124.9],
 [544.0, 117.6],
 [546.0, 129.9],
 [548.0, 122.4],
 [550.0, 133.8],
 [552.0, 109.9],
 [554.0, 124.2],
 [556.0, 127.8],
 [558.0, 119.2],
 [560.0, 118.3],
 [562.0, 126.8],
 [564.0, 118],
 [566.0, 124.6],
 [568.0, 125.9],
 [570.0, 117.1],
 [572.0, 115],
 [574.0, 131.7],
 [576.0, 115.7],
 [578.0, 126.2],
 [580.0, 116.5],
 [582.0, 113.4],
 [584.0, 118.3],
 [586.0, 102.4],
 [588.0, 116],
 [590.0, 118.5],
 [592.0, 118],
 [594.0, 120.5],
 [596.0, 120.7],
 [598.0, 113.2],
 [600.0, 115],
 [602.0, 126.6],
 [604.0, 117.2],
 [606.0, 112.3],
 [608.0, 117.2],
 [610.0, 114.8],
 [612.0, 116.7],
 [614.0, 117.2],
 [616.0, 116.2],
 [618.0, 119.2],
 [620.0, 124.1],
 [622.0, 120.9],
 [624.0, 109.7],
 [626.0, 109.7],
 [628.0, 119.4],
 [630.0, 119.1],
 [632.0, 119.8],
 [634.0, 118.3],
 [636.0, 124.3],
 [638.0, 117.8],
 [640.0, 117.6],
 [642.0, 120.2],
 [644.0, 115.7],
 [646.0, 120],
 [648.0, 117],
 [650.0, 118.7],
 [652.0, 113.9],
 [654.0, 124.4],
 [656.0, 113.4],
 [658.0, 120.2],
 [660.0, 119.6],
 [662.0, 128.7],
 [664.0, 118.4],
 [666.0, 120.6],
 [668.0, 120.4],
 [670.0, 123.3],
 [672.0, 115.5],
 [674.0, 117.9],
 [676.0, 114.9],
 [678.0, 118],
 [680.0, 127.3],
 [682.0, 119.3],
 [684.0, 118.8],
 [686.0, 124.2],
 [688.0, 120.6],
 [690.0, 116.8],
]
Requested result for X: 120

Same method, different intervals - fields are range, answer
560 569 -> 123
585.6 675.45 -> 118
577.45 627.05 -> 117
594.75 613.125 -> 117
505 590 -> 122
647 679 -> 119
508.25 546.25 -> 123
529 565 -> 124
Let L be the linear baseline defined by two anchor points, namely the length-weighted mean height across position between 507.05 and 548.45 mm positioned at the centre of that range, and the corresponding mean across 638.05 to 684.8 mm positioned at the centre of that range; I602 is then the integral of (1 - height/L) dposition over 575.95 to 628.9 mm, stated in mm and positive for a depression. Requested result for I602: 1.8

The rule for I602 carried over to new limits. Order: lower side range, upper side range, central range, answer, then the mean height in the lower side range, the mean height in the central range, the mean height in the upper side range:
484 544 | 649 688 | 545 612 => 0.8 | 122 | 120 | 120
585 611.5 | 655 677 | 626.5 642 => -0.2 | 116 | 119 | 119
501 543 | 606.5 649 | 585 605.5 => 0.5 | 123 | 117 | 118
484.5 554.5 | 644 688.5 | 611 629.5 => 0.5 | 122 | 117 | 120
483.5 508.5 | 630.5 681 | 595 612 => 0.3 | 120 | 117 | 119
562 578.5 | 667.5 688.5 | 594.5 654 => 1.6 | 122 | 118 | 120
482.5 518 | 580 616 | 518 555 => -1.6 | 120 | 124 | 116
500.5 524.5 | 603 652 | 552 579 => -0.4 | 122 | 122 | 118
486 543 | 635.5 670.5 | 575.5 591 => 0.6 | 122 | 116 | 120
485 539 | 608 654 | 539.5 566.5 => -0.4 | 122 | 123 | 118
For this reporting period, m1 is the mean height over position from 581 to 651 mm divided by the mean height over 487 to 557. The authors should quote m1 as 1.0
